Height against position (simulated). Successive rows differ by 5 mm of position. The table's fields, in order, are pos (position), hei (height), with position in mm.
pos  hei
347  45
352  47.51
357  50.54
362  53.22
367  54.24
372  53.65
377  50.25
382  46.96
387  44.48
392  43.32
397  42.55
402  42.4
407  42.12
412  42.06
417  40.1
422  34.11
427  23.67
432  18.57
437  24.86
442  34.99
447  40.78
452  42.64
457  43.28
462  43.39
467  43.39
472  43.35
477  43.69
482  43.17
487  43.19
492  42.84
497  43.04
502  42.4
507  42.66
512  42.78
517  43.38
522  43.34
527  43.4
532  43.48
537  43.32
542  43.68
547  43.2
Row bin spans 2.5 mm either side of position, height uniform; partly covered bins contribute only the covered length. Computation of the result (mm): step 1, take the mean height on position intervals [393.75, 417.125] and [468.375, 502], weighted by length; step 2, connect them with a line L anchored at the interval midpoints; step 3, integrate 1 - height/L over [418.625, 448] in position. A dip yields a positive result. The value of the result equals 9.1 mm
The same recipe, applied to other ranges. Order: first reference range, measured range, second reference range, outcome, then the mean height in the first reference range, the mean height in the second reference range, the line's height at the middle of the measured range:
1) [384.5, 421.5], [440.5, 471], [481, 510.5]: 0.55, 42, 42.9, 42.5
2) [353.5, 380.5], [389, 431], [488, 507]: 9.37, 52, 42.8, 49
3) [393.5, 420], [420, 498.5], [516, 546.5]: 8.28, 41.8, 43.4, 42.5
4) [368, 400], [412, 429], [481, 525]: 4.31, 47.1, 43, 45.9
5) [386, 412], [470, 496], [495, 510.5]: -0.32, 42.8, 42.7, 42.7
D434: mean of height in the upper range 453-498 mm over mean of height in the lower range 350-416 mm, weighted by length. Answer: 0.92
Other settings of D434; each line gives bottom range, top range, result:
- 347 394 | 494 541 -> 0.88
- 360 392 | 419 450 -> 0.60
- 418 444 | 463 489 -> 1.56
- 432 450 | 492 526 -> 1.35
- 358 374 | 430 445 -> 0.50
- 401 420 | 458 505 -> 1.04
